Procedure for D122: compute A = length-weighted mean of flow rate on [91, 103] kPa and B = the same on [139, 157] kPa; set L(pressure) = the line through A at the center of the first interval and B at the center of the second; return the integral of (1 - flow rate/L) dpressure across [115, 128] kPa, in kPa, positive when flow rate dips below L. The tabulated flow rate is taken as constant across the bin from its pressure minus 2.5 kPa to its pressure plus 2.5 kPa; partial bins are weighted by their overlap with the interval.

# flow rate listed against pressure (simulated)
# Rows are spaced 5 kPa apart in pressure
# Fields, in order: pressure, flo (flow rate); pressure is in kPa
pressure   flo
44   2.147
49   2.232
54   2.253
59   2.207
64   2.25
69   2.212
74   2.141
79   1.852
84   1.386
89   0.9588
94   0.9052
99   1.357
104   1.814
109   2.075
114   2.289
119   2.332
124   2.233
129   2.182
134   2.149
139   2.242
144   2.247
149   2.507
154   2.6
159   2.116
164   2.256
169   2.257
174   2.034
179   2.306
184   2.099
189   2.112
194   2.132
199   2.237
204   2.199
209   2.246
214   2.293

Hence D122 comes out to -3.6 kPa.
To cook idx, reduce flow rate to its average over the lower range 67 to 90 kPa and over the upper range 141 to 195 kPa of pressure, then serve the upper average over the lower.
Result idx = 1.3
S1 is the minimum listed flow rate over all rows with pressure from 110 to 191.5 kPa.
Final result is 2.034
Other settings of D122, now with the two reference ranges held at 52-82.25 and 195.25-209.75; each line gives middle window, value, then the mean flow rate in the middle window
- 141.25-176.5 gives -1.59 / 2.29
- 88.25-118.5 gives 7.07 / 1.65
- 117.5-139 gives -0.50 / 2.22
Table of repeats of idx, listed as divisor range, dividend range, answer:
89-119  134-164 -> 1.38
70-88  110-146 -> 1.27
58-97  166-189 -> 1.26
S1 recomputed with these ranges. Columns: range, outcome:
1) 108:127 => 2.075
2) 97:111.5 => 1.357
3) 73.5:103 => 0.9052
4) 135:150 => 2.242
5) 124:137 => 2.149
